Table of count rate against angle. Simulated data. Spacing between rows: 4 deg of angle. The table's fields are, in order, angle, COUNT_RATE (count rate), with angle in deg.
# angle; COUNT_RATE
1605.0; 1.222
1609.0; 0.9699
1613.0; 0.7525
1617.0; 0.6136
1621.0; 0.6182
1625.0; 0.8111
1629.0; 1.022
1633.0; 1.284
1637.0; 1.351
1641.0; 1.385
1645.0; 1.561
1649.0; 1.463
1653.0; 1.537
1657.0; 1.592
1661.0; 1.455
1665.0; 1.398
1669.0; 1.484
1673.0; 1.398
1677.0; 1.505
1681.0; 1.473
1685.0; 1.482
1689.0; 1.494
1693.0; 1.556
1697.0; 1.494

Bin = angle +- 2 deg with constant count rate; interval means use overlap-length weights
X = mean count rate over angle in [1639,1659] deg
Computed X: 1.51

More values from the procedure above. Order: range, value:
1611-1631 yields 0.763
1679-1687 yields 1.48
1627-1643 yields 1.26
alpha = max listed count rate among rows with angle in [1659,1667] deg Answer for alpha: 1.455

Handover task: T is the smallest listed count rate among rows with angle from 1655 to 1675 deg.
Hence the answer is 1.398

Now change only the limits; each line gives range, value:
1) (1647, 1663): 1.455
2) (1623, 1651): 0.8111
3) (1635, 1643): 1.351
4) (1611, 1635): 0.6136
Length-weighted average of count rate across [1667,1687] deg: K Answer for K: 1.47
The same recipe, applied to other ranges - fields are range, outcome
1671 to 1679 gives 1.45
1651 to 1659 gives 1.56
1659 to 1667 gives 1.43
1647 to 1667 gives 1.49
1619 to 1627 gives 0.715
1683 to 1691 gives 1.49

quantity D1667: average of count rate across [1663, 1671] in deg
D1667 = 1.44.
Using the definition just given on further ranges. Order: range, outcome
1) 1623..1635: 1.04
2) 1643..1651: 1.51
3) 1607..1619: 0.779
